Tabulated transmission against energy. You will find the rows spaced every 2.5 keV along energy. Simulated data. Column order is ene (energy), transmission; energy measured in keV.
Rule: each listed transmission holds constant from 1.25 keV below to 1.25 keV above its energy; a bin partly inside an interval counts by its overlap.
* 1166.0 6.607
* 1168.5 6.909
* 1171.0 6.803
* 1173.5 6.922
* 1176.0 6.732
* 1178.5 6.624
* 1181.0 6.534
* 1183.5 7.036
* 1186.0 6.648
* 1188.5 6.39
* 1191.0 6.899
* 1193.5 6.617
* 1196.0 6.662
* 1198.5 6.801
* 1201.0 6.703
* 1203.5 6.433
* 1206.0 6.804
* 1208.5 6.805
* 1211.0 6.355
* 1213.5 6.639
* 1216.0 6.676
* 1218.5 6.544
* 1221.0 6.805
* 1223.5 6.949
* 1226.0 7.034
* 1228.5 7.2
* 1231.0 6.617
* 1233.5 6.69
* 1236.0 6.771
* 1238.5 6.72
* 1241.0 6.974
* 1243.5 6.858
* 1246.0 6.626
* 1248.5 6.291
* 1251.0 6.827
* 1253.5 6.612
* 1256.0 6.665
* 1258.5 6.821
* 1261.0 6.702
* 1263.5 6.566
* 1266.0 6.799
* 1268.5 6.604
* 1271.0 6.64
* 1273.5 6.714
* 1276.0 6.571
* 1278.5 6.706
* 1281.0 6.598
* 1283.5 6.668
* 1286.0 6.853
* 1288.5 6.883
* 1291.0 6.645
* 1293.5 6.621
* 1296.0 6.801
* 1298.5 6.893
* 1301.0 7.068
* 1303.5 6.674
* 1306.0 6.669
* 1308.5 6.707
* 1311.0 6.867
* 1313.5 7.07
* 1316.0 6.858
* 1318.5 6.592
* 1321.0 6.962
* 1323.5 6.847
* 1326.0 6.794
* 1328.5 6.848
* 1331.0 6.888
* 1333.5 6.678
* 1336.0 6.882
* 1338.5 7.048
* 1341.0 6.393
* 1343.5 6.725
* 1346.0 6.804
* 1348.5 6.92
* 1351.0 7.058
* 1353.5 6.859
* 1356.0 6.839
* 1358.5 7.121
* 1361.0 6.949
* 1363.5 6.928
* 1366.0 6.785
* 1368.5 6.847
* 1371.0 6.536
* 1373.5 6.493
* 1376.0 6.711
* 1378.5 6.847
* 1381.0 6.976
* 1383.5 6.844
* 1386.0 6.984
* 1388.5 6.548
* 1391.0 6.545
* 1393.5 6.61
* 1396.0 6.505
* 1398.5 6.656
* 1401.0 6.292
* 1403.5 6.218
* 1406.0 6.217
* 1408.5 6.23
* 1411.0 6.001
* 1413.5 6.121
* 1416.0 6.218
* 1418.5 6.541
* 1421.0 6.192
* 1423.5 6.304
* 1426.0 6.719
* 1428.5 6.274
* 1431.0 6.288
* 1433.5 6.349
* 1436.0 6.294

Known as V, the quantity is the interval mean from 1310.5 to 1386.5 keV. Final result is 6.84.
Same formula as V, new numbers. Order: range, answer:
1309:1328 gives 6.85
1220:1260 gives 6.78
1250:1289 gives 6.7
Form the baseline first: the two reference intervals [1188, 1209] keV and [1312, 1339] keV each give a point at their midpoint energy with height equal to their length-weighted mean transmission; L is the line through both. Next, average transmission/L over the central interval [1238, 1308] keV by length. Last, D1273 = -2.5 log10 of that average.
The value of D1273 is 0.01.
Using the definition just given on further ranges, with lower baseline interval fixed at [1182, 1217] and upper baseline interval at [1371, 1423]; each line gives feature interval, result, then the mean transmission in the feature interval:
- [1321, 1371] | -0.05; 6.85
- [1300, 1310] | -0.03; 6.77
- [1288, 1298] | -0.02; 6.74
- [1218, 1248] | -0.03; 6.81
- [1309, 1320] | -0.04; 6.84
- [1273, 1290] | -0.02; 6.71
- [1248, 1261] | -0.01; 6.67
